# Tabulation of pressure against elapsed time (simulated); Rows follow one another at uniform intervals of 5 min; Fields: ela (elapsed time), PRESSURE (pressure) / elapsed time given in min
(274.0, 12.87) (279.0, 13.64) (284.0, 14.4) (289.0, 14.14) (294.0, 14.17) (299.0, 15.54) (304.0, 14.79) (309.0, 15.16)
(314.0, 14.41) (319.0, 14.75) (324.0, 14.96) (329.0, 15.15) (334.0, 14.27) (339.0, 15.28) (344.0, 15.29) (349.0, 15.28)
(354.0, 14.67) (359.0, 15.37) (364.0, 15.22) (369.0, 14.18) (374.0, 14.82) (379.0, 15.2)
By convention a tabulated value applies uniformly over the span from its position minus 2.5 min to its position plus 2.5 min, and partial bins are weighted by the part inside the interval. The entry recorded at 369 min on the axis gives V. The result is 14.18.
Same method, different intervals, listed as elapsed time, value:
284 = 14.4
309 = 15.16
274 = 12.87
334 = 14.27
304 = 14.79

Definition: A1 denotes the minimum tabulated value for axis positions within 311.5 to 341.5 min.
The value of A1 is 14.27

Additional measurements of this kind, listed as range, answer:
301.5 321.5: 14.41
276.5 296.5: 13.64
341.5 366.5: 14.67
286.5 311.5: 14.14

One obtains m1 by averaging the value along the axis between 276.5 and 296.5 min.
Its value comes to 14.1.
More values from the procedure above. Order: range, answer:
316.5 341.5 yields 14.9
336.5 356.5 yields 15.1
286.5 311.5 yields 14.8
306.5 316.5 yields 14.8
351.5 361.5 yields 15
